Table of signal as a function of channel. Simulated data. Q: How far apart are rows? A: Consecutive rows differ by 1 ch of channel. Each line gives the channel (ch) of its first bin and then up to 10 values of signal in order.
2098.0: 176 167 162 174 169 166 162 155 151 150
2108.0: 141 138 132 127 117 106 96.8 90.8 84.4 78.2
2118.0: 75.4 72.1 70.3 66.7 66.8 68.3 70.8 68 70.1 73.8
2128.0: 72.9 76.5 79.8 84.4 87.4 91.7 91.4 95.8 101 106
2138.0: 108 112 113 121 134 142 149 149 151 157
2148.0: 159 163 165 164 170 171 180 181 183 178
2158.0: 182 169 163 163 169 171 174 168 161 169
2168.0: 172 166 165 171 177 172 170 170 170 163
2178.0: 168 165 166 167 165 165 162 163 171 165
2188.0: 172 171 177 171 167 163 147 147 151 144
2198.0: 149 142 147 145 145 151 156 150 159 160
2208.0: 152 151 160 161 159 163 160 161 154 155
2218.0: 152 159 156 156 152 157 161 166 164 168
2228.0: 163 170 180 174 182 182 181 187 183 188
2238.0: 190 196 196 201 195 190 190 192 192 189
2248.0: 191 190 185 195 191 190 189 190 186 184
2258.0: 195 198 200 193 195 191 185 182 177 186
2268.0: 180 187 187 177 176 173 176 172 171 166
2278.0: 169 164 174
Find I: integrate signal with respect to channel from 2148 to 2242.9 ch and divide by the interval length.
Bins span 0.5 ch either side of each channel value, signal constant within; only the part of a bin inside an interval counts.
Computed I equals 167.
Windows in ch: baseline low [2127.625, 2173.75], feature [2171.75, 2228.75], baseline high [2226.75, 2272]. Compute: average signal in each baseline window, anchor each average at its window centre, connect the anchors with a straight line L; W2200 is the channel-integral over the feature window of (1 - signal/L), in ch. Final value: 1.9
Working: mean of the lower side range 145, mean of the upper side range 187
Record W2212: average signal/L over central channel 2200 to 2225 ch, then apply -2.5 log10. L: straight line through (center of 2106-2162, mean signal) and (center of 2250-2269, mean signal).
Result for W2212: 0.052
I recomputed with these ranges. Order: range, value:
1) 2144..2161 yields 167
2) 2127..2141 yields 94.1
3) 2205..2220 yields 157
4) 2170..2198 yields 165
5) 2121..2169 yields 132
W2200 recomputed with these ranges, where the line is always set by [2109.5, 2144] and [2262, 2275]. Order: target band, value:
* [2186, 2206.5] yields -3.0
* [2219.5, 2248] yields -3.3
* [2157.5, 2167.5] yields -4.6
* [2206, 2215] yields -0.8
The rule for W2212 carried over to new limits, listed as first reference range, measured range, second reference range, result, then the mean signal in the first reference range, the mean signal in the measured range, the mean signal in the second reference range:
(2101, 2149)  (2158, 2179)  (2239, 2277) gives -0.237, 111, 169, 187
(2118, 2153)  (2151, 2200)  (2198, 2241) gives -0.236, 108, 167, 164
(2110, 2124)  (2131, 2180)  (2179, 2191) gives -0.145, 87.2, 152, 168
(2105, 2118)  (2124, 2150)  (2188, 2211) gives 0.170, 117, 111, 155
